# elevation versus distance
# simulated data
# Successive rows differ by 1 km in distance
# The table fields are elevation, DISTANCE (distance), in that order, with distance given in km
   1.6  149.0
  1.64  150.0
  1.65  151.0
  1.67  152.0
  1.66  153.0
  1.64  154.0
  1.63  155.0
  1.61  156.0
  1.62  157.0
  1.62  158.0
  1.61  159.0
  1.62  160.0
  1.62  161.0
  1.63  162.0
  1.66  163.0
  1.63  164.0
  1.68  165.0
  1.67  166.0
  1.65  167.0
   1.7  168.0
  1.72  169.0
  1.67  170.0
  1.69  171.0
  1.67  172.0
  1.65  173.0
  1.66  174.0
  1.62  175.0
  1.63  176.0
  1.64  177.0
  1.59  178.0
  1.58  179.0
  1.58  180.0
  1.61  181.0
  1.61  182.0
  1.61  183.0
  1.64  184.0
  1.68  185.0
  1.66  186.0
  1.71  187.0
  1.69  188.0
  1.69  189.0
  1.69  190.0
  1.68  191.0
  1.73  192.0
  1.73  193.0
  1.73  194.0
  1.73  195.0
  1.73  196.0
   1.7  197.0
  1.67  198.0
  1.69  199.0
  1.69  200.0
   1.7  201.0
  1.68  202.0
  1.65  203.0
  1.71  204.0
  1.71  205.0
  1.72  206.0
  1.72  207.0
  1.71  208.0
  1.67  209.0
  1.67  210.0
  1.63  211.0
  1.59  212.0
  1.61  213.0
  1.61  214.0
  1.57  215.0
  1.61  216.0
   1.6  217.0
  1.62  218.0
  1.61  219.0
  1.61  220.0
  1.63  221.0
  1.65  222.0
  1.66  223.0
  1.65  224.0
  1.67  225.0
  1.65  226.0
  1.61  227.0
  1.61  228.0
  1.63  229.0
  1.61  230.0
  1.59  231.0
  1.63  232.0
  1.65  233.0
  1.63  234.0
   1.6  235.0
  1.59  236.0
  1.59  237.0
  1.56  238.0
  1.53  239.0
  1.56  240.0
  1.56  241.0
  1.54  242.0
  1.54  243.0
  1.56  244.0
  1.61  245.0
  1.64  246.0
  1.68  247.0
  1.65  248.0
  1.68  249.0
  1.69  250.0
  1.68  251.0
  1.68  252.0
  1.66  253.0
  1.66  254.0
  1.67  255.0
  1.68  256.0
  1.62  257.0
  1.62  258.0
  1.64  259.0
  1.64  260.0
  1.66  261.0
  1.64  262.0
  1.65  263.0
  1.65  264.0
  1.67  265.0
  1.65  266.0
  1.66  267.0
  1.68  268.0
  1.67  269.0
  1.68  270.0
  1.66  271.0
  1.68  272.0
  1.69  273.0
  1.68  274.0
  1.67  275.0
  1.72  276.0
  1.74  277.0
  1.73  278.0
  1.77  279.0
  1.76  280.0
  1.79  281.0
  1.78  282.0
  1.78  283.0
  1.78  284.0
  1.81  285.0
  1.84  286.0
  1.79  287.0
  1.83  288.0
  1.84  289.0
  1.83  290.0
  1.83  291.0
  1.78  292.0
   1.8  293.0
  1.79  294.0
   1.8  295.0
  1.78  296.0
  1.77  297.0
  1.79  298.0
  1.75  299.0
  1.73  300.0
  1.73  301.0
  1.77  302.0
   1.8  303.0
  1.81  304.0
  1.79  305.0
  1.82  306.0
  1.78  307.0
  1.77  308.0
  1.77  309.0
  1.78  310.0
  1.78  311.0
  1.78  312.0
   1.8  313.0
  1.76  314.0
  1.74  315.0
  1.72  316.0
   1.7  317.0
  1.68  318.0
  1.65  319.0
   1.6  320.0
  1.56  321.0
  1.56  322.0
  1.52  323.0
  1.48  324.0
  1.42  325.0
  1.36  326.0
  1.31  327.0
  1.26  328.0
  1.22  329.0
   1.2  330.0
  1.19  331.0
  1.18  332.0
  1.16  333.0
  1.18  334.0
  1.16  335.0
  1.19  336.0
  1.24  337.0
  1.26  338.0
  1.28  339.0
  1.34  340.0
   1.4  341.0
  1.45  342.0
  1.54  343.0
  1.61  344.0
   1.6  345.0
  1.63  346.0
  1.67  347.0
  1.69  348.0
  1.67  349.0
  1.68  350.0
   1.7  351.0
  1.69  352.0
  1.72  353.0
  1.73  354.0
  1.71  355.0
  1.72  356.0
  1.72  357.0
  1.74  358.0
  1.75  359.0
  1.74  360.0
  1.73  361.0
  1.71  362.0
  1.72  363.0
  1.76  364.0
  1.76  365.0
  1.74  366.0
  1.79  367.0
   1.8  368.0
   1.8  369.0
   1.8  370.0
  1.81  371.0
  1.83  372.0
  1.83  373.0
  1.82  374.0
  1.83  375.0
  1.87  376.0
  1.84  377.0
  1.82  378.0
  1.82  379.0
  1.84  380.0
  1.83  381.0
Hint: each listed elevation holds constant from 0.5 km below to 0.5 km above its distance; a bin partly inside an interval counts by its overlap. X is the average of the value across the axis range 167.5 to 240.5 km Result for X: 1.65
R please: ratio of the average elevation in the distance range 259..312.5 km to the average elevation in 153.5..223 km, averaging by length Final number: 1.1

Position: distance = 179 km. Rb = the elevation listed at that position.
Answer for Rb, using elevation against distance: 1.58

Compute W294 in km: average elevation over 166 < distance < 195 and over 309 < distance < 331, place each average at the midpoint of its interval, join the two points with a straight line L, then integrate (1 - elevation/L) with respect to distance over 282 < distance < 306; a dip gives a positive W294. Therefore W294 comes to -3.2 km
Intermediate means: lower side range 1.66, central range 1.79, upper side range 1.56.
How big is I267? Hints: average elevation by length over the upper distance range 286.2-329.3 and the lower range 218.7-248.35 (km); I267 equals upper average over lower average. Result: 1.05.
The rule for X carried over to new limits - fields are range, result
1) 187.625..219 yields 1.67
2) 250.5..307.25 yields 1.73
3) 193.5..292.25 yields 1.67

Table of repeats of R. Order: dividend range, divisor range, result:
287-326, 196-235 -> 1.05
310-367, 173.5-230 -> 0.94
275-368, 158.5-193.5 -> 0.99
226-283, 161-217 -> 0.99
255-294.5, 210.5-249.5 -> 1.07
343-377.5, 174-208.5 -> 1.04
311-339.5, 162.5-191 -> 0.87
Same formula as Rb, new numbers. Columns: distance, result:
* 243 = 1.54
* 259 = 1.64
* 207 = 1.72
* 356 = 1.72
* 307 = 1.78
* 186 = 1.66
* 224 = 1.65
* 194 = 1.73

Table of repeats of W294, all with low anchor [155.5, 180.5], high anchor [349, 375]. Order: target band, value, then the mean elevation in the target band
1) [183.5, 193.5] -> -0.2 km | 1.69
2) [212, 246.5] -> 1.5 km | 1.61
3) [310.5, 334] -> 3.1 km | 1.5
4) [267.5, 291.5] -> -0.7 km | 1.75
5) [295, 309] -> -0.5 km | 1.78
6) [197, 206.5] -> -0.2 km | 1.69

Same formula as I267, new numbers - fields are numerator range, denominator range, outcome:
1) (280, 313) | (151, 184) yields 1.09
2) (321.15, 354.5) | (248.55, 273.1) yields 0.86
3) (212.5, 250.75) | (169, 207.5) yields 0.96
